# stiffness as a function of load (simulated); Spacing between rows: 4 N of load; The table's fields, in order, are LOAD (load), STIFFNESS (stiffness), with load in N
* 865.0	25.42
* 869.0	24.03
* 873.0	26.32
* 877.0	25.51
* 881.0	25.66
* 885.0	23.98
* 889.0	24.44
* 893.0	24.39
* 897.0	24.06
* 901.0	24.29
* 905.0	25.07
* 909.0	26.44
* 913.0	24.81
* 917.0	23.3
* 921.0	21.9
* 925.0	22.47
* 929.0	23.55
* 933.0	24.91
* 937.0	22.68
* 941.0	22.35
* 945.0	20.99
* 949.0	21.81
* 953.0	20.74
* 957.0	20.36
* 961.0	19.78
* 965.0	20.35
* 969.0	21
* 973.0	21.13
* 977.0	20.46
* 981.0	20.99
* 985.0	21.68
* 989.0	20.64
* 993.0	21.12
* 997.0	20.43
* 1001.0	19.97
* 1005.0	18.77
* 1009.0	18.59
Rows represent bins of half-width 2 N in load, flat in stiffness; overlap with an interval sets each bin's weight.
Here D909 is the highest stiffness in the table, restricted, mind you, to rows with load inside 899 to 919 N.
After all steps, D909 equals 26.44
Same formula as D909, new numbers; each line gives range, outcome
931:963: 24.91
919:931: 23.55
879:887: 25.66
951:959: 20.74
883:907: 25.07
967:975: 21.13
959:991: 21.68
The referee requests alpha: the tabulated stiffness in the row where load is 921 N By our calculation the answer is 21.9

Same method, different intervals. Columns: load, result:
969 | 21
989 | 20.64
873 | 26.32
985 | 21.68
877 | 25.51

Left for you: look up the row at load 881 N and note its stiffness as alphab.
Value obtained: 25.66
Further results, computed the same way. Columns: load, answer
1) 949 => 21.81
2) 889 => 24.44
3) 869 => 24.03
